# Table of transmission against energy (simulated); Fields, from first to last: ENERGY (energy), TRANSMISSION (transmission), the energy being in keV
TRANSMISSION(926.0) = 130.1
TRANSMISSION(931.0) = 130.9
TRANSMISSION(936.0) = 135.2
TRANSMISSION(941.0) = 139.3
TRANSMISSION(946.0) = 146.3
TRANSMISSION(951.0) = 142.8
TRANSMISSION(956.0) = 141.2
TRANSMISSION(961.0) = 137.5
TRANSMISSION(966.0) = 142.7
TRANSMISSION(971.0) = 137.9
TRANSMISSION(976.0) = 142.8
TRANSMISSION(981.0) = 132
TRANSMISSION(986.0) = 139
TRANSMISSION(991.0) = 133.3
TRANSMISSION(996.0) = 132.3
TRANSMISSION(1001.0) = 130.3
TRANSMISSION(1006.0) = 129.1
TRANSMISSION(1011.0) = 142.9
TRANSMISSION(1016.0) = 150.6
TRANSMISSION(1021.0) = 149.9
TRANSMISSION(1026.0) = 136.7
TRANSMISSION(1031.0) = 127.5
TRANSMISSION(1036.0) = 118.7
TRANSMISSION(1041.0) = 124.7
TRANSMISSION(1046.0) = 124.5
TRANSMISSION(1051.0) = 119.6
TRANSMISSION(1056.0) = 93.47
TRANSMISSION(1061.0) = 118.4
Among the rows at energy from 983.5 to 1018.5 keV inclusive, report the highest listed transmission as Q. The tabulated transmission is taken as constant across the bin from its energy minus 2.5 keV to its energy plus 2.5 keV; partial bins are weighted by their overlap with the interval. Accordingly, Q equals 150.6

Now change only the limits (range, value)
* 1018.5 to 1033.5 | 149.9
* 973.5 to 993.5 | 142.8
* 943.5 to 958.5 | 146.3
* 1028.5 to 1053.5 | 127.5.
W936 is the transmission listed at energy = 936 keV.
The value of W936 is 135.2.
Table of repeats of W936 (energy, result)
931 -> 130.9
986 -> 139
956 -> 141.2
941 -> 139.3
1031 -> 127.5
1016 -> 150.6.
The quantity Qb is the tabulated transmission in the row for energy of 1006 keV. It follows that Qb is 129.1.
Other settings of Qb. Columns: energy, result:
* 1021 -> 149.9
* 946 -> 146.3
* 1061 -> 118.4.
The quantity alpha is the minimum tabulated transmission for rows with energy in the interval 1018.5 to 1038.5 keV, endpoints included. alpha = 118.7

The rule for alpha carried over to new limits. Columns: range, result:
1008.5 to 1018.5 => 142.9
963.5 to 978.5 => 137.9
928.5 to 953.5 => 130.9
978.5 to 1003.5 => 130.3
